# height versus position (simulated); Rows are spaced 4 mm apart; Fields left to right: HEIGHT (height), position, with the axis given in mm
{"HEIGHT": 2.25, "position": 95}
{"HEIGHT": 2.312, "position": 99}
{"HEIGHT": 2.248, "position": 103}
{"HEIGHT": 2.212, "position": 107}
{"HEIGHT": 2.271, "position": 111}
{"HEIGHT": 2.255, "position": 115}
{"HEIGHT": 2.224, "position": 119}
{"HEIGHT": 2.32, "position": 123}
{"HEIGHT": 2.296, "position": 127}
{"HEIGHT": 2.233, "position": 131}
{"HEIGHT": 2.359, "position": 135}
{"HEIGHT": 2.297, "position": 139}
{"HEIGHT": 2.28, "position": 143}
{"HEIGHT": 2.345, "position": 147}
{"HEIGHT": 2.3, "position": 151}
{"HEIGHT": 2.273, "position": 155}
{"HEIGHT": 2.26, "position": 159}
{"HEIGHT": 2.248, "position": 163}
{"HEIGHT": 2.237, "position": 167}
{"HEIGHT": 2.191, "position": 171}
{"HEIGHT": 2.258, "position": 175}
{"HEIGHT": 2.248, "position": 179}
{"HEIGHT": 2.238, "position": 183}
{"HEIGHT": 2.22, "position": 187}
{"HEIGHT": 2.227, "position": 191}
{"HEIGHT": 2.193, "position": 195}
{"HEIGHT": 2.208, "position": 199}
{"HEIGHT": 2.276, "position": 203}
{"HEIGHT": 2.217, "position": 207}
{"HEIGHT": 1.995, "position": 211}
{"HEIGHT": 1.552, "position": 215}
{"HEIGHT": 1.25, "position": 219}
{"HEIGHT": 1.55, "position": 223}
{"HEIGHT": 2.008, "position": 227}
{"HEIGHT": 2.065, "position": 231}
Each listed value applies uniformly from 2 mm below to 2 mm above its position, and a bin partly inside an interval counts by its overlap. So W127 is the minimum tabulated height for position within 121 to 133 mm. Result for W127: 2.233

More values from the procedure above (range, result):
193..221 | 1.25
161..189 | 2.191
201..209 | 2.217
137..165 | 2.248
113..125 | 2.224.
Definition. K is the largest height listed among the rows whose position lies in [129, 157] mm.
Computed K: 2.359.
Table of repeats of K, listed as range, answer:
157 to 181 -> 2.26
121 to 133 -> 2.32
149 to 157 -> 2.3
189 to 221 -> 2.276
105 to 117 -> 2.271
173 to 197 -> 2.258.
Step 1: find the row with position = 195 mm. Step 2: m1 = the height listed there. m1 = 2.193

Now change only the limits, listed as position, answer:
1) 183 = 2.238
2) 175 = 2.258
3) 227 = 2.008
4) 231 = 2.065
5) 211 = 1.995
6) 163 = 2.248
